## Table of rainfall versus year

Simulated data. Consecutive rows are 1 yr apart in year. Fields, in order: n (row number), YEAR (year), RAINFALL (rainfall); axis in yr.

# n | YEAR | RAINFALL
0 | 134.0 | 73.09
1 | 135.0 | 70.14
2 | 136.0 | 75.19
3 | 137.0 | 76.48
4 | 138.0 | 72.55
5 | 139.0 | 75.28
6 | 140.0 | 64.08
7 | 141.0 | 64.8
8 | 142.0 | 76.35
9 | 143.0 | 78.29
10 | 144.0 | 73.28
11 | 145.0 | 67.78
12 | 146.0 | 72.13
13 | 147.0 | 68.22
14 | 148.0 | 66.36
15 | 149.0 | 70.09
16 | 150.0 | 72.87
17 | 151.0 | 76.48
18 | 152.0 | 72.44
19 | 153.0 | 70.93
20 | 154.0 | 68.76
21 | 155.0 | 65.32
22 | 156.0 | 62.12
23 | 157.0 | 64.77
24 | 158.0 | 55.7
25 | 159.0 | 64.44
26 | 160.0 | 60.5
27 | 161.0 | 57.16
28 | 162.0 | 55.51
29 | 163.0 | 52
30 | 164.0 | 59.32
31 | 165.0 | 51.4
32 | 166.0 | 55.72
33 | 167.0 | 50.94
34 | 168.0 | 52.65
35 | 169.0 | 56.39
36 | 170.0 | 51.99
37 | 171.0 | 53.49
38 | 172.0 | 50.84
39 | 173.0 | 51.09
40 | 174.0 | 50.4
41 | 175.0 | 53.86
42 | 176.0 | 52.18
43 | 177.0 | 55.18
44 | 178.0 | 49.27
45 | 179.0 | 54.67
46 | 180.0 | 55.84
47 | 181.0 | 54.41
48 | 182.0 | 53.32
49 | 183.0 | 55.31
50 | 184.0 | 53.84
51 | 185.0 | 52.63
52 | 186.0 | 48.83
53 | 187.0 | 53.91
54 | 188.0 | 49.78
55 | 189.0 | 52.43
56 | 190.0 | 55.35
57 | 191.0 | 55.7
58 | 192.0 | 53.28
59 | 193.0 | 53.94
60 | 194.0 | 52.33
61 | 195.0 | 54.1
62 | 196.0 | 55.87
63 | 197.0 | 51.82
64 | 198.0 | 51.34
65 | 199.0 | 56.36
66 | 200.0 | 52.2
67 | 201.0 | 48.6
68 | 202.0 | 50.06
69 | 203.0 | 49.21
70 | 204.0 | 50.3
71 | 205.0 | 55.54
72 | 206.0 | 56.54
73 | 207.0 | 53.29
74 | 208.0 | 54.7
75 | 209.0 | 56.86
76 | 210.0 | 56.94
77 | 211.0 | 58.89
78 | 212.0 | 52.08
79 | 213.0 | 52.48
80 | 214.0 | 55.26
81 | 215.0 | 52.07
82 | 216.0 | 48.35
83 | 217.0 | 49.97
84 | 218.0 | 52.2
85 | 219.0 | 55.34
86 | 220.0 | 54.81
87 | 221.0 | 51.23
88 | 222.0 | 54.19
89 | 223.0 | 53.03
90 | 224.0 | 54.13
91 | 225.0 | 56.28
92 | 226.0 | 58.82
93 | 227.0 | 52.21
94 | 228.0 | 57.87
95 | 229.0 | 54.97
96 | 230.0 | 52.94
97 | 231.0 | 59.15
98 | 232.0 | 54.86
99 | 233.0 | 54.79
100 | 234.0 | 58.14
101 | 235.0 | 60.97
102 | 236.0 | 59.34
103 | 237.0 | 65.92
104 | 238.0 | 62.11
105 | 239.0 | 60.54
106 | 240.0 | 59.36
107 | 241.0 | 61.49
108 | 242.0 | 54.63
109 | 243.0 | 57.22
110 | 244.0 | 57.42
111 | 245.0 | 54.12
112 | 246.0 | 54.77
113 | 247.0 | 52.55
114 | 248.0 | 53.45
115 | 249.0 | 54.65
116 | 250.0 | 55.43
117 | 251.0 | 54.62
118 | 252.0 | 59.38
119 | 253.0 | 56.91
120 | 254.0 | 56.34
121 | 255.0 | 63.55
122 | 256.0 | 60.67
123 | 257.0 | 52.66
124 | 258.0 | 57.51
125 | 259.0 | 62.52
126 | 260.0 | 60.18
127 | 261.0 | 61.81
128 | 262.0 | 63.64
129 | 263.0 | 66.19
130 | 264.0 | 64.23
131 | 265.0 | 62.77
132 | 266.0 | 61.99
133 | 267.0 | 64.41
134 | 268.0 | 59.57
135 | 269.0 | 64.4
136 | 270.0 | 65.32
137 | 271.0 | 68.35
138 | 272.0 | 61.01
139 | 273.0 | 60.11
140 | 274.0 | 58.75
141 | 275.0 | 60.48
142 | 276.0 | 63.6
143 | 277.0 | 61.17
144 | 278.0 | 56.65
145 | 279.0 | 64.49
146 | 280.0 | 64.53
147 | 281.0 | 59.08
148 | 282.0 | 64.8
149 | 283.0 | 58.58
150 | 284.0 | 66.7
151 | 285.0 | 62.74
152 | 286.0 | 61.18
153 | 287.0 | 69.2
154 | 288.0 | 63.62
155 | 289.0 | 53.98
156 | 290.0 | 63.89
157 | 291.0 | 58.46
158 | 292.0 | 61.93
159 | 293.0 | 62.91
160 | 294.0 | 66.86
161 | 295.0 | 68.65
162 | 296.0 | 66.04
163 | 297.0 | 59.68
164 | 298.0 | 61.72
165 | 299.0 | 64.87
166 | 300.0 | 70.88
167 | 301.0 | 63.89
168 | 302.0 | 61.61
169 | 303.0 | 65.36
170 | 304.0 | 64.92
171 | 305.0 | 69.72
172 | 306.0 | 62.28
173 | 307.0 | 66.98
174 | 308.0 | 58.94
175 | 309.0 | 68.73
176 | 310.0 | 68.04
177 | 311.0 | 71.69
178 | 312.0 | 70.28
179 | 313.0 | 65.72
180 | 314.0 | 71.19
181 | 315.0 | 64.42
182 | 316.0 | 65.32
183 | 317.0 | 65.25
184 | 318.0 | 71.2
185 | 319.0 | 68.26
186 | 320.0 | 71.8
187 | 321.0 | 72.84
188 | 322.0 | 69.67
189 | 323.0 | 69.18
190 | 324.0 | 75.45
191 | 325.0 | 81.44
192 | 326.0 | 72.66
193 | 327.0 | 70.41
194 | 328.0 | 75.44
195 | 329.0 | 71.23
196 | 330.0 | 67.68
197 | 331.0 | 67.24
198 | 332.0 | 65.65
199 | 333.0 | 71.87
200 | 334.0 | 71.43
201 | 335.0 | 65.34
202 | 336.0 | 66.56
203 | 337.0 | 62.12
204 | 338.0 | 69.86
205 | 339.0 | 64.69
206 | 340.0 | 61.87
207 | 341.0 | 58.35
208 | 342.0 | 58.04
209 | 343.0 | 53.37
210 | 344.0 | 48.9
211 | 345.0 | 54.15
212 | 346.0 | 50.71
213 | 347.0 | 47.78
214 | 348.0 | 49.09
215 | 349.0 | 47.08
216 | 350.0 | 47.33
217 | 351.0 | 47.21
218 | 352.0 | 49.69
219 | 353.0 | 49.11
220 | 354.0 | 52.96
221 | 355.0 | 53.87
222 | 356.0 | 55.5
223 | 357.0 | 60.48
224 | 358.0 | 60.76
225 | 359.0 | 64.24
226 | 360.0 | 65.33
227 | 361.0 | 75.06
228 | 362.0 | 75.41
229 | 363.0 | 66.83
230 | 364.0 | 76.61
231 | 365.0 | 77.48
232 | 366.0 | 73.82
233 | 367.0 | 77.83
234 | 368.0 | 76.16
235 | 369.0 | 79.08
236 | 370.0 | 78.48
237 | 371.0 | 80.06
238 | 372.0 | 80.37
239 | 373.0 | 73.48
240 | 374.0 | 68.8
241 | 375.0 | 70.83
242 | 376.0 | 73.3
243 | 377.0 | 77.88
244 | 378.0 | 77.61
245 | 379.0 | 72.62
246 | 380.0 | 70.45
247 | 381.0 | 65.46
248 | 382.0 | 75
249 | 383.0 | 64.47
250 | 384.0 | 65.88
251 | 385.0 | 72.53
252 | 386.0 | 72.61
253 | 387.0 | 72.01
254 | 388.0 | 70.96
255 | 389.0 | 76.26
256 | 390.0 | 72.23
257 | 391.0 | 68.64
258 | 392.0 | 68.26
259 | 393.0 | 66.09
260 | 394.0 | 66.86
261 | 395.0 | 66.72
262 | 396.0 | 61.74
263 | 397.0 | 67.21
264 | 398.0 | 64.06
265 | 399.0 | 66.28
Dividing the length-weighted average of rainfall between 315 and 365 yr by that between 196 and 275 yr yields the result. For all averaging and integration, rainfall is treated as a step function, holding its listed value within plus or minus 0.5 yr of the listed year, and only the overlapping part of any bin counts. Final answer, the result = 1.11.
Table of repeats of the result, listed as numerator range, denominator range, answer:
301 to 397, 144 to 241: 1.18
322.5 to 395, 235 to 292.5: 1.10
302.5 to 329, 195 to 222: 1.30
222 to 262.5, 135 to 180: 0.92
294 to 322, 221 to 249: 1.18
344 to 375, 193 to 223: 1.20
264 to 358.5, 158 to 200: 1.17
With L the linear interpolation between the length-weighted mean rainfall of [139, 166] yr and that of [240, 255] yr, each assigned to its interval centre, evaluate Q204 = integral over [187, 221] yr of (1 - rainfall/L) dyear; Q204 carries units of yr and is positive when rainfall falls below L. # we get 4.1 yr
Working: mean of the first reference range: 65.8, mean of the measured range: 53.3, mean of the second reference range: 56.3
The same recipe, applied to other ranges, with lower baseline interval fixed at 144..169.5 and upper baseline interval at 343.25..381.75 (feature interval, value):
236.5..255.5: 1.9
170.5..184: 2.2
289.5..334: -2.1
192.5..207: 2.4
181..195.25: 2.3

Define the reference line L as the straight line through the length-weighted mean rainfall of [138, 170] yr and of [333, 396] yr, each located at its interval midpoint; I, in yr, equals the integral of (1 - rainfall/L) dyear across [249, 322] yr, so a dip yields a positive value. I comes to 2.2 yr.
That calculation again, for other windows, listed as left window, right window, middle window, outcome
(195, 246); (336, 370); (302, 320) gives -2.3 yr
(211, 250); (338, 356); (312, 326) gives -4.3 yr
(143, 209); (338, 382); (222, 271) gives 1.2 yr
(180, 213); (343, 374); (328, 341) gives -1.1 yr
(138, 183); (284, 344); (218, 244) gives 2.7 yr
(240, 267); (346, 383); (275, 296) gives -0.6 yr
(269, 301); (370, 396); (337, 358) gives 4.3 yr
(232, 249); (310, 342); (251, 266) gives -0.1 yr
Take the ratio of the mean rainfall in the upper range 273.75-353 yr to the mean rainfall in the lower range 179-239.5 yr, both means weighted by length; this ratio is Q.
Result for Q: 1.17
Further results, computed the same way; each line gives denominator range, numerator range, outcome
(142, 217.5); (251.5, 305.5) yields 1.10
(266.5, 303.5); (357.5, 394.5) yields 1.15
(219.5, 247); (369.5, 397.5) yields 1.26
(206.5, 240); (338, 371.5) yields 1.11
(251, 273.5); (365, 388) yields 1.20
